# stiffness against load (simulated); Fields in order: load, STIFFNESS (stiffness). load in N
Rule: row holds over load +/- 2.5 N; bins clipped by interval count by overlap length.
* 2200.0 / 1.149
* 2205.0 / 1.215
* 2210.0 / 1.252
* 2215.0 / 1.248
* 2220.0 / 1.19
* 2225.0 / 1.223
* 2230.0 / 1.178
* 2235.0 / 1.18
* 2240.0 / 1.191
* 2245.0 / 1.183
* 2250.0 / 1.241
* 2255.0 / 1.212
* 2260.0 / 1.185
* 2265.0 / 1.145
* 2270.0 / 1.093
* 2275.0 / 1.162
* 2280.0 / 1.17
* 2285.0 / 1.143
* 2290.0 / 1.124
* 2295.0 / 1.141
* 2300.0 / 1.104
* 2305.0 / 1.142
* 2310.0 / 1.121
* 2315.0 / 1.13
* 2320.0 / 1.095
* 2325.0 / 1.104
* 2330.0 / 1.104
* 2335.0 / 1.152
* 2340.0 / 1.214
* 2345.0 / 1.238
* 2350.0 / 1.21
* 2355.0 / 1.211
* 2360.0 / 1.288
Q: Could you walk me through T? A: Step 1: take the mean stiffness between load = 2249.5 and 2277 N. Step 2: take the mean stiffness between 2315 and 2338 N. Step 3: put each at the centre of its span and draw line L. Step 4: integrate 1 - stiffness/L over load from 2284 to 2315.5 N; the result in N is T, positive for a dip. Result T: 0.3 N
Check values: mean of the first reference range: 1.17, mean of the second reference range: 1.12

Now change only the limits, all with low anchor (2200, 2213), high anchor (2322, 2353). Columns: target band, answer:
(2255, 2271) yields 0.5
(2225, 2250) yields 0.3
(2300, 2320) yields 1.0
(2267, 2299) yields 1.4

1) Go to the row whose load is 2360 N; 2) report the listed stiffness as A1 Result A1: 1.288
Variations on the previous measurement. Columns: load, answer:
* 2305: 1.142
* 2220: 1.19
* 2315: 1.13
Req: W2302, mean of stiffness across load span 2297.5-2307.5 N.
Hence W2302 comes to 1.12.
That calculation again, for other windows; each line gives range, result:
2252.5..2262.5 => 1.2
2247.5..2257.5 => 1.23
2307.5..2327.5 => 1.11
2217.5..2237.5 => 1.19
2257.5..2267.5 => 1.17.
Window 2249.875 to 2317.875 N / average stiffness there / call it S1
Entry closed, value 1.15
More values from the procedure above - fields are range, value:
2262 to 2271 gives 1.13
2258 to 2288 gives 1.15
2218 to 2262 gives 1.2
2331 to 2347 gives 1.19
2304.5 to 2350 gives 1.15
